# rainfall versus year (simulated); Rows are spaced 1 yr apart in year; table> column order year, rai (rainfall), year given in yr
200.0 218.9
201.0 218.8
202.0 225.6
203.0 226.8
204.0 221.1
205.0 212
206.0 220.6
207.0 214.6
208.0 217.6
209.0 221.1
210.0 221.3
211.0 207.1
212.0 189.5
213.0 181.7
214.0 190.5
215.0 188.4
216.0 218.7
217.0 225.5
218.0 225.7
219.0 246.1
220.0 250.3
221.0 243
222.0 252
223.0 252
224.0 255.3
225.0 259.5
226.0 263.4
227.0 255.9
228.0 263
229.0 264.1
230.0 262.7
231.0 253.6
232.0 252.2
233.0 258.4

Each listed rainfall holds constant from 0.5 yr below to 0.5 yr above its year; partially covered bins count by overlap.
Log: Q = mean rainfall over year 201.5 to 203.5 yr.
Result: 226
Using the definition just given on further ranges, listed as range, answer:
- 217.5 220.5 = 241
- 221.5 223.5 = 252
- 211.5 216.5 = 194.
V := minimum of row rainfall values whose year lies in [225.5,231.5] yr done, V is 253.6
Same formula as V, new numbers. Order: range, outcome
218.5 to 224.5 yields 243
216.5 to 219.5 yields 225.5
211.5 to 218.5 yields 181.7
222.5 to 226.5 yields 252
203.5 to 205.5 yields 212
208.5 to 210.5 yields 221.1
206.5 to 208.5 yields 214.6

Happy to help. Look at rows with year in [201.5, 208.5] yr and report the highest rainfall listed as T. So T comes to 226.8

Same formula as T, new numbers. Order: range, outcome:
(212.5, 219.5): 246.1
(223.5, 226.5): 263.4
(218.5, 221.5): 250.3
